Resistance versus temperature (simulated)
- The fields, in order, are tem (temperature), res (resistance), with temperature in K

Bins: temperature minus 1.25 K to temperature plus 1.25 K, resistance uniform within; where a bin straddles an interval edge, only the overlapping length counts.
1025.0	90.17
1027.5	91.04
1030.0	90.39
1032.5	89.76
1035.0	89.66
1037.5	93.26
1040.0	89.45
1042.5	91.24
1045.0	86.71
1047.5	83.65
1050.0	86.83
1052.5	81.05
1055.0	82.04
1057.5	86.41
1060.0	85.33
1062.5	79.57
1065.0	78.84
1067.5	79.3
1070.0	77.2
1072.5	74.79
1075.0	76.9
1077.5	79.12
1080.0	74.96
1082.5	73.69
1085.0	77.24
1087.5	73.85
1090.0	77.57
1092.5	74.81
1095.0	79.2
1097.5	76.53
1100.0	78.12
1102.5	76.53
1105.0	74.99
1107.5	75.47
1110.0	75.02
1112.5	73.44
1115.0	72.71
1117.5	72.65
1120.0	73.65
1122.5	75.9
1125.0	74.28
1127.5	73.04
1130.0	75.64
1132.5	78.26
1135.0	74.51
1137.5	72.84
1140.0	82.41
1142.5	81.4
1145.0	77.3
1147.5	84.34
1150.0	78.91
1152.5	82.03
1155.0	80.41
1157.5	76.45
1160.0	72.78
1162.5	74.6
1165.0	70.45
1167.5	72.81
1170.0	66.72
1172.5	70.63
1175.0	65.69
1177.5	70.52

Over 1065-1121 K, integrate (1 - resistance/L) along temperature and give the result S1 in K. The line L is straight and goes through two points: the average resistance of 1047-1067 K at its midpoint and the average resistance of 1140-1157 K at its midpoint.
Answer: 4.2 K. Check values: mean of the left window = 82.8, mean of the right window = 80.7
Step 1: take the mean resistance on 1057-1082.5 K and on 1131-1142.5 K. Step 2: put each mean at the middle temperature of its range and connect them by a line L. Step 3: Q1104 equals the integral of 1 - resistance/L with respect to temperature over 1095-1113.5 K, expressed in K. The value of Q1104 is 0.5 K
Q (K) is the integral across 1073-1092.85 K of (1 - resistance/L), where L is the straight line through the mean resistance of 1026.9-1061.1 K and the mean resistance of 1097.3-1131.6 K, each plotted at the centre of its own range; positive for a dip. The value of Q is 1.1 K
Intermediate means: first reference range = 87.6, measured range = 76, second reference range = 74.8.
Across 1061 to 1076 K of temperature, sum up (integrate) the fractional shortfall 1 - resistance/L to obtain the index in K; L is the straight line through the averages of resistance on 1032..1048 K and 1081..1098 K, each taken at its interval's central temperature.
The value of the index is 0.7 K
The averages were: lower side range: 89.3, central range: 77.9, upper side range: 76.1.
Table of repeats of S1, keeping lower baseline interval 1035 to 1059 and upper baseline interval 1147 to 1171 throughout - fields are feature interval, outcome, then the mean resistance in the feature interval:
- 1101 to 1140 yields 2.31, 74.9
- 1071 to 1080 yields 0.79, 76.7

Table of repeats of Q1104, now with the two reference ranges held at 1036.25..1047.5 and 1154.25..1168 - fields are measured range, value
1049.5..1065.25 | 0.8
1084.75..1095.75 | 0.9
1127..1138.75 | 0.5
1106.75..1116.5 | 0.8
